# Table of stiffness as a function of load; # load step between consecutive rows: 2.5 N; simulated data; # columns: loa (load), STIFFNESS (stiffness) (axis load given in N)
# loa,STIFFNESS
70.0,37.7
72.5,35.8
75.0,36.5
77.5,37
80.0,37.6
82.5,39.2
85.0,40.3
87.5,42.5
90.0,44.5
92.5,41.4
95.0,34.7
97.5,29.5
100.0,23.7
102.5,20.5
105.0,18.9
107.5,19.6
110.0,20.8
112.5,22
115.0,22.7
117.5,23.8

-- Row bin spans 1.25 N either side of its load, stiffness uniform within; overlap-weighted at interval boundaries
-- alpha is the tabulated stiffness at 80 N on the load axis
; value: 37.6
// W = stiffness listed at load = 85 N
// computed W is 40.3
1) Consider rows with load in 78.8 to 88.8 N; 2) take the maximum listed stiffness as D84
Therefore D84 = 42.5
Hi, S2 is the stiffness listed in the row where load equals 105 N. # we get 18.9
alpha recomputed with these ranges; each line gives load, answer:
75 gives 36.5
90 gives 44.5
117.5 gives 23.8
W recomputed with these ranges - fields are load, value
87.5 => 42.5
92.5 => 41.4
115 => 22.7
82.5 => 39.2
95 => 34.7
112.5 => 22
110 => 20.8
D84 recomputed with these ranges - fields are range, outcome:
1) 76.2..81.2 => 37.6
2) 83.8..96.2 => 44.5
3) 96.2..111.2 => 29.5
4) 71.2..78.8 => 37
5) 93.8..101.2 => 34.7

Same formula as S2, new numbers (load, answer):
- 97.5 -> 29.5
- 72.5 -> 35.8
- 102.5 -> 20.5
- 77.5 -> 37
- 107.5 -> 19.6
